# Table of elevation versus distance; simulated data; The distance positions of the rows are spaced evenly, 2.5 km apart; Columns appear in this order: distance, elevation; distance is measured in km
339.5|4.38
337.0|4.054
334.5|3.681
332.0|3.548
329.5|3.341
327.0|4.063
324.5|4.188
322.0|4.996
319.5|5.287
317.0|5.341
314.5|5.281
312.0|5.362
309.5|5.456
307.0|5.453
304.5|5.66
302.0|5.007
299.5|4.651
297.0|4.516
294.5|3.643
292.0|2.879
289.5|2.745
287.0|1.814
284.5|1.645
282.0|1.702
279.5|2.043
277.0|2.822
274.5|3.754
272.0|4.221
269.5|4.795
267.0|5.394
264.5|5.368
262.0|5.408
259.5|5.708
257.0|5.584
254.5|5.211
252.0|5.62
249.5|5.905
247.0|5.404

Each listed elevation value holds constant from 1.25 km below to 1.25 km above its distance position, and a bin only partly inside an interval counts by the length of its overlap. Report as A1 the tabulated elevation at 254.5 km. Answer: 5.211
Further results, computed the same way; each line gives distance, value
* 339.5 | 4.38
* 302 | 5.007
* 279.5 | 2.043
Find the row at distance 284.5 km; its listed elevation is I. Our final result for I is 1.645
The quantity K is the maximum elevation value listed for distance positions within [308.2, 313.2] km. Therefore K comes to 5.456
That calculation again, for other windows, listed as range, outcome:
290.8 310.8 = 5.66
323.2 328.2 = 4.188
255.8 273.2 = 5.708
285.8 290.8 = 2.745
